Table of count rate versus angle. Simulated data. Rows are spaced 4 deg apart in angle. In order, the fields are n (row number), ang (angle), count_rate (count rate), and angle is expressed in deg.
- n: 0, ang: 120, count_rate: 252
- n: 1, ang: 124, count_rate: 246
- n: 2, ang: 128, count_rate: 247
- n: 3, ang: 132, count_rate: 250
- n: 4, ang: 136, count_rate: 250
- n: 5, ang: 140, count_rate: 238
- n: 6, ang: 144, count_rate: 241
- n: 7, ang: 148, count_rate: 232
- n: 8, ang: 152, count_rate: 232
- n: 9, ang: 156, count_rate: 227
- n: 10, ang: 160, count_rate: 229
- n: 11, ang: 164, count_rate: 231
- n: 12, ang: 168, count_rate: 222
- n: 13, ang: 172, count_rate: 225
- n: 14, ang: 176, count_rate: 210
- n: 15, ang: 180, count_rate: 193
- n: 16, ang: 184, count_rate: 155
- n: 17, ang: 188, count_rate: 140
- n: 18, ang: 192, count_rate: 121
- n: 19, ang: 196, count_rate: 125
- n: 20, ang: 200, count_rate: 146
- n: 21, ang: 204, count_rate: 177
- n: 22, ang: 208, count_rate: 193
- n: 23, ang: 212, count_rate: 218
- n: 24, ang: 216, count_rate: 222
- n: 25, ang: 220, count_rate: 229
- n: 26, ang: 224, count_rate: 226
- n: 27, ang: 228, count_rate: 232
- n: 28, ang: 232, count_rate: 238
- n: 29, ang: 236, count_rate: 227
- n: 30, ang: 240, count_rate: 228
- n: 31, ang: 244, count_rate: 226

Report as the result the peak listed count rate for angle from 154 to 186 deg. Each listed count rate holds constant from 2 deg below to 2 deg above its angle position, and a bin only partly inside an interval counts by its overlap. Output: 231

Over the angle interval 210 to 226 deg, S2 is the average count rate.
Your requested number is 224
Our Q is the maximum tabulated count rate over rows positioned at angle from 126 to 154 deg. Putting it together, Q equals 250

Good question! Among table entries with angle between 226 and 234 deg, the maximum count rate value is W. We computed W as 238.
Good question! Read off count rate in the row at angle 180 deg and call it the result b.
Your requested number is 193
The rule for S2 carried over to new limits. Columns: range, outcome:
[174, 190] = 174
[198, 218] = 191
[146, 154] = 232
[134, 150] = 240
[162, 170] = 226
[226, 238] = 232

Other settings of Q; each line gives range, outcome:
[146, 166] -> 232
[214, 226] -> 229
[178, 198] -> 193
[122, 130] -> 247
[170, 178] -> 225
